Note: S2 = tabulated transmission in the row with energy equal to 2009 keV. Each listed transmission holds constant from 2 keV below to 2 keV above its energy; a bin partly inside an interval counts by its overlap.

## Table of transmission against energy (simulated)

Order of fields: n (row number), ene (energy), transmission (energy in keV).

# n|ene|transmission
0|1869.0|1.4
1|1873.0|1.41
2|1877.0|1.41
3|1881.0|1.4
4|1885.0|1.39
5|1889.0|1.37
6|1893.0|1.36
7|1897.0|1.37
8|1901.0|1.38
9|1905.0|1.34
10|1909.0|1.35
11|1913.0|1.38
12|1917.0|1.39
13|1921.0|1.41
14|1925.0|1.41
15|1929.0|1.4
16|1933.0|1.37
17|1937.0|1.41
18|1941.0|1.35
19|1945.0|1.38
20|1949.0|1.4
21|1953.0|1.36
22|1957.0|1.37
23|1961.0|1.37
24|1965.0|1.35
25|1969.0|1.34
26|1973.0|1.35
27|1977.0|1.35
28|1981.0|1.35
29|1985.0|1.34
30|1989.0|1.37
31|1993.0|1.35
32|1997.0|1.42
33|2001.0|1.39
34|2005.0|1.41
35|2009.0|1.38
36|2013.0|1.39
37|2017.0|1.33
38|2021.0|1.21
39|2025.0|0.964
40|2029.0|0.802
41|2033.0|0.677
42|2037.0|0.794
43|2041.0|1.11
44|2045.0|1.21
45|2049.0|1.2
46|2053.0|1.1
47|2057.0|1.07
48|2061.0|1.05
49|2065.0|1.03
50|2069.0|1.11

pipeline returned 1.38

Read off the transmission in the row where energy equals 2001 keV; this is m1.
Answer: 1.39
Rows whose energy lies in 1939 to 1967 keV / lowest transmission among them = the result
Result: 1.35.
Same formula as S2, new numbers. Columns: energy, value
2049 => 1.2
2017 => 1.33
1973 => 1.35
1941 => 1.35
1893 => 1.36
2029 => 0.802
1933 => 1.37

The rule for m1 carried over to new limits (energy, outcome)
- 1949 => 1.4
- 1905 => 1.34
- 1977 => 1.35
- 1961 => 1.37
